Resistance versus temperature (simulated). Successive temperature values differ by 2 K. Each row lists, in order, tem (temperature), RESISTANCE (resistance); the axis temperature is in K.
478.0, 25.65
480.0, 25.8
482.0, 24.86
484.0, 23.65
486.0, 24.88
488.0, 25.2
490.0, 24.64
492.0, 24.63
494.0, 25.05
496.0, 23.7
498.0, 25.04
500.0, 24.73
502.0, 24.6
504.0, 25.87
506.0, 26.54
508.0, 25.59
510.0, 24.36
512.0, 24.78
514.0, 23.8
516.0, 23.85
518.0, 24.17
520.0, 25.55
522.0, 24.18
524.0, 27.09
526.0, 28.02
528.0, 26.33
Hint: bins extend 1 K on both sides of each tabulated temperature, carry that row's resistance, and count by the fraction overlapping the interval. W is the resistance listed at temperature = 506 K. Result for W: 26.54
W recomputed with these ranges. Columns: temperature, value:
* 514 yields 23.8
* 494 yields 25.05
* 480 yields 25.8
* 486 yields 24.88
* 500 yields 24.73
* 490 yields 24.64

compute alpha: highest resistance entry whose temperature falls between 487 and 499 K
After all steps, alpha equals 25.2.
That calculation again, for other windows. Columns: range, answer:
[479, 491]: 25.8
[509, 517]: 24.78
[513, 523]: 25.55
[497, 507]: 26.54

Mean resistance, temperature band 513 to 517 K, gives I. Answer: 23.8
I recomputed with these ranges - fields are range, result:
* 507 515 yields 24.6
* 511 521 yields 24.4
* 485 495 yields 24.9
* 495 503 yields 24.5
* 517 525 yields 25.2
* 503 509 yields 26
